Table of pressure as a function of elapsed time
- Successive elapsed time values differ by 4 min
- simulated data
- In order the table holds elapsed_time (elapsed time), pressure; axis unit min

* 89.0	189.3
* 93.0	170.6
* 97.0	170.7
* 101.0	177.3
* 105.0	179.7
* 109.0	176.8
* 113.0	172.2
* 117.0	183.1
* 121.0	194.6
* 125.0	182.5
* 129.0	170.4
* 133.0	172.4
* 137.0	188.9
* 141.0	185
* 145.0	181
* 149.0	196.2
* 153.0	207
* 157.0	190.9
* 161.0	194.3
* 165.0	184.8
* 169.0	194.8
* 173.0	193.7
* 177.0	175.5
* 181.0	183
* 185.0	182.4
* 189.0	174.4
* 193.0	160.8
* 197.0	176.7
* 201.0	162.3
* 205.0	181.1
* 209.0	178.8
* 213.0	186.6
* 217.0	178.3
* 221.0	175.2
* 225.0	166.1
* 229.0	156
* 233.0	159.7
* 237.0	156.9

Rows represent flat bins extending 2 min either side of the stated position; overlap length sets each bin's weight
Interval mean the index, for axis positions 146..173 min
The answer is 194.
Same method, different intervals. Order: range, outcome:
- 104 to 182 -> 185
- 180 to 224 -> 176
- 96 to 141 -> 179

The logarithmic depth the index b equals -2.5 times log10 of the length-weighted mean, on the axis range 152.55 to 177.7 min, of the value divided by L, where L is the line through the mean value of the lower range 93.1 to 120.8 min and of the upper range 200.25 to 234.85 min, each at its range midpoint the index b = -0.100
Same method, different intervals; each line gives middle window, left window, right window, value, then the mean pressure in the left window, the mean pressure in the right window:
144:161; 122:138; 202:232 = -0.100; 179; 174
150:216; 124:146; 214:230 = -0.049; 180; 171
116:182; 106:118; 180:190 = -0.050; 177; 180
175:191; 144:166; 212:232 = 0.031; 193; 171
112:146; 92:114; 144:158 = 0.025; 175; 195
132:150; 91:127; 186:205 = -0.055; 179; 171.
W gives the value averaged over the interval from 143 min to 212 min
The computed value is 183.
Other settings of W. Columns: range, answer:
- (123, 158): 186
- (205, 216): 182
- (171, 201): 177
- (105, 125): 182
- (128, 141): 179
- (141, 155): 193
